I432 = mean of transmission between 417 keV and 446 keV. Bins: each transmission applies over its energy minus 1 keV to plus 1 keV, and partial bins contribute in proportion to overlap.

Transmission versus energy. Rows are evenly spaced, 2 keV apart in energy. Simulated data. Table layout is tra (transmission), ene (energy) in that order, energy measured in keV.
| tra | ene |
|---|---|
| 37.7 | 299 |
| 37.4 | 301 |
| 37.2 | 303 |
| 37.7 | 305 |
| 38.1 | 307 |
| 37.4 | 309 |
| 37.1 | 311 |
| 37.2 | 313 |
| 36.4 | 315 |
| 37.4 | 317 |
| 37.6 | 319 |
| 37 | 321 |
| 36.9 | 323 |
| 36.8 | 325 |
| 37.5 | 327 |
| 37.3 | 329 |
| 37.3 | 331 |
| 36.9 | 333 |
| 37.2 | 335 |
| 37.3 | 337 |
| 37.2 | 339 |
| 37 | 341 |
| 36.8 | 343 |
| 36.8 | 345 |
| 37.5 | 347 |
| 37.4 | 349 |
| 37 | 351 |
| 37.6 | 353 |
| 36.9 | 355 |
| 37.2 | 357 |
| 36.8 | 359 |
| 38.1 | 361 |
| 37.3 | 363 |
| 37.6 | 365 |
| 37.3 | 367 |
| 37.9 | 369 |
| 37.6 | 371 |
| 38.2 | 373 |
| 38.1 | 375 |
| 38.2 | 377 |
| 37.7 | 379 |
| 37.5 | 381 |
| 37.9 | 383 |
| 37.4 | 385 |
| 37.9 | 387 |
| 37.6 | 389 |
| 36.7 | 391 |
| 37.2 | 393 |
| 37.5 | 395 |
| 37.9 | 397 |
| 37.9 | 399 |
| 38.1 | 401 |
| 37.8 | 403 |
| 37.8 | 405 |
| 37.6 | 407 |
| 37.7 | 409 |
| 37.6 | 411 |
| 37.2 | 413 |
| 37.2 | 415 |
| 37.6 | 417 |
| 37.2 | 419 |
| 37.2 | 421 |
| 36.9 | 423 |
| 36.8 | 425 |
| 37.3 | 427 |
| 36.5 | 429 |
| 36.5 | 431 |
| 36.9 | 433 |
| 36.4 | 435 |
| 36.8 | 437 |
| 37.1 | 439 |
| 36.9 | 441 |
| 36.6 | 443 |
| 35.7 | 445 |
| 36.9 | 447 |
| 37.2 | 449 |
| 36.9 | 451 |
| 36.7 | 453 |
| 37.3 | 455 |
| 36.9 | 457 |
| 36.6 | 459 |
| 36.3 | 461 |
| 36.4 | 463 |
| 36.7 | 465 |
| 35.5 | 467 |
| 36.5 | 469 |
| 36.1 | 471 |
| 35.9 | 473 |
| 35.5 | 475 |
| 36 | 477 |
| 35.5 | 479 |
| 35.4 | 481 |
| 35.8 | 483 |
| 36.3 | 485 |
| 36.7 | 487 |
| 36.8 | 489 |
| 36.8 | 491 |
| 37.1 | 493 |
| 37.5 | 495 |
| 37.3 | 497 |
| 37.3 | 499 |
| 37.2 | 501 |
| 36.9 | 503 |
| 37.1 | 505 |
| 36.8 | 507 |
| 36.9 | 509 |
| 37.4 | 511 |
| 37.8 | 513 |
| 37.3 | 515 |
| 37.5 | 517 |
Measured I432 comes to 36.8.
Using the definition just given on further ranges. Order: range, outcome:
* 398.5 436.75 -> 37.3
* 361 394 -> 37.6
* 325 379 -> 37.4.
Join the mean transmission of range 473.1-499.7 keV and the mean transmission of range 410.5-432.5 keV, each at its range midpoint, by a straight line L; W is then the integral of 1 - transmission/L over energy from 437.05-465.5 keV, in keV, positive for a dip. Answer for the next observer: 0.0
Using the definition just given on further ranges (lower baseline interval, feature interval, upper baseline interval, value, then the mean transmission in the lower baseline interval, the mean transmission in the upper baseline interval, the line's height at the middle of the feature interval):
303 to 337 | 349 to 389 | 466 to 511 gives -0.6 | 37.2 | 36.5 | 37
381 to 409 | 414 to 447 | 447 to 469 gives 0.2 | 37.6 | 36.7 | 37.1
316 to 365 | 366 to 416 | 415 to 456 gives -0.8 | 37.2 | 36.9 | 37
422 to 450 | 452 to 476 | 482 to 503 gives 0.3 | 36.8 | 36.9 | 36.8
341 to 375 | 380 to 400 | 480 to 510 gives -0.2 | 37.4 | 36.8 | 37.2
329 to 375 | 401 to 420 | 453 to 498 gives -0.3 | 37.3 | 36.4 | 36.9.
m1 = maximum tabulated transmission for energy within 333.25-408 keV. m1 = 38.2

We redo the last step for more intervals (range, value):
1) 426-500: 37.5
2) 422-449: 37.3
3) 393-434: 38.1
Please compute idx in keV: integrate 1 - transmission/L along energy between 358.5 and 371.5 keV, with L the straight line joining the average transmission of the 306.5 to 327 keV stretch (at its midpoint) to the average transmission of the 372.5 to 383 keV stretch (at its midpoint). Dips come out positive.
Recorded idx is 0.1 keV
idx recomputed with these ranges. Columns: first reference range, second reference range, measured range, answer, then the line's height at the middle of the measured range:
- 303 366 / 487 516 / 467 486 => 0.7 keV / 37.2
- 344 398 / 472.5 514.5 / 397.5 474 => 0.3 keV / 37.1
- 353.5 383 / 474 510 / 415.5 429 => 0.0 keV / 37.2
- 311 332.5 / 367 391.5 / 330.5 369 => 0.2 keV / 37.4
